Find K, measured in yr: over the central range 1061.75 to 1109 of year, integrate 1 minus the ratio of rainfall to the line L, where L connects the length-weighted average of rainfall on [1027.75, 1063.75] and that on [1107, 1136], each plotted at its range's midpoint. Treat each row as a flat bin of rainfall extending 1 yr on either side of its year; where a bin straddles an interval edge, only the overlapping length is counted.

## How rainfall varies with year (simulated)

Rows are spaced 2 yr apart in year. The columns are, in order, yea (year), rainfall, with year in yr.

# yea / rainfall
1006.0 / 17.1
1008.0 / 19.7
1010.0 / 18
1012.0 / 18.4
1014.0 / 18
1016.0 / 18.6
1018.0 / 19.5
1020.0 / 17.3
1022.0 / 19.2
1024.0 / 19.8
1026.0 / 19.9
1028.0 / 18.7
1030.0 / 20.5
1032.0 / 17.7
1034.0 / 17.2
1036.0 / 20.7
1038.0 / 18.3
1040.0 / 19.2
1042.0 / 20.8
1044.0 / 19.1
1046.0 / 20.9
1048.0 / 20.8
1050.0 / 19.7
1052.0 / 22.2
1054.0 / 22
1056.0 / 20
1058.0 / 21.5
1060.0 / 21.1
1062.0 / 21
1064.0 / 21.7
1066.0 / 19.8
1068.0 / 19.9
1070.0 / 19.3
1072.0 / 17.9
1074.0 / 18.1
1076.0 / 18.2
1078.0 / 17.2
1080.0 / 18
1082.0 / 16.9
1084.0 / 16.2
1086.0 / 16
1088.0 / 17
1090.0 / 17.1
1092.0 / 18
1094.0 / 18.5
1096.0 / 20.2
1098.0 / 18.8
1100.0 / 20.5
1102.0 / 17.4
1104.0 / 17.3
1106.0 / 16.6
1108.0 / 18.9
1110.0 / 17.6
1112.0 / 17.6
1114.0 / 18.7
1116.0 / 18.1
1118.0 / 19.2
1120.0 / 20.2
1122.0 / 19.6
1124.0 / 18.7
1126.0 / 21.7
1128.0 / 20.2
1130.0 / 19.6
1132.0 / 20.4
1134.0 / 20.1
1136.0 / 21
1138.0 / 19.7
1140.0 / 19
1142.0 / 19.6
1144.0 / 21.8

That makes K 3.44 yr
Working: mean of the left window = 20.1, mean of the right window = 19.4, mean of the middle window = 18.3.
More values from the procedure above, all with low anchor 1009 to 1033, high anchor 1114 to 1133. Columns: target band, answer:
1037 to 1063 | -2.0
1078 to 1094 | 1.8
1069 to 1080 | 0.6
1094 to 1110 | 0.8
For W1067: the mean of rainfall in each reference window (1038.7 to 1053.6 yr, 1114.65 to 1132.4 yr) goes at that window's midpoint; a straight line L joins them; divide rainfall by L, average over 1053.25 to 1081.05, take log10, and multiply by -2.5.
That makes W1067 0.030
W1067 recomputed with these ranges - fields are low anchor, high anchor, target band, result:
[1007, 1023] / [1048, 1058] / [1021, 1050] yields 0.02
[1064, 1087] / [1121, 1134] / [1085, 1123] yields 0.05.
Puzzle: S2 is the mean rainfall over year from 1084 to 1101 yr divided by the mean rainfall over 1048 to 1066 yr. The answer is 0.86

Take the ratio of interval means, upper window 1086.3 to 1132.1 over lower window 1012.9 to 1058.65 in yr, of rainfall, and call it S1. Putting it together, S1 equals 0.95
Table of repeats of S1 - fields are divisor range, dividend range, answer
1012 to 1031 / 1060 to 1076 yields 1.03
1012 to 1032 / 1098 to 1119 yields 0.96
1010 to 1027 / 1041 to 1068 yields 1.11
